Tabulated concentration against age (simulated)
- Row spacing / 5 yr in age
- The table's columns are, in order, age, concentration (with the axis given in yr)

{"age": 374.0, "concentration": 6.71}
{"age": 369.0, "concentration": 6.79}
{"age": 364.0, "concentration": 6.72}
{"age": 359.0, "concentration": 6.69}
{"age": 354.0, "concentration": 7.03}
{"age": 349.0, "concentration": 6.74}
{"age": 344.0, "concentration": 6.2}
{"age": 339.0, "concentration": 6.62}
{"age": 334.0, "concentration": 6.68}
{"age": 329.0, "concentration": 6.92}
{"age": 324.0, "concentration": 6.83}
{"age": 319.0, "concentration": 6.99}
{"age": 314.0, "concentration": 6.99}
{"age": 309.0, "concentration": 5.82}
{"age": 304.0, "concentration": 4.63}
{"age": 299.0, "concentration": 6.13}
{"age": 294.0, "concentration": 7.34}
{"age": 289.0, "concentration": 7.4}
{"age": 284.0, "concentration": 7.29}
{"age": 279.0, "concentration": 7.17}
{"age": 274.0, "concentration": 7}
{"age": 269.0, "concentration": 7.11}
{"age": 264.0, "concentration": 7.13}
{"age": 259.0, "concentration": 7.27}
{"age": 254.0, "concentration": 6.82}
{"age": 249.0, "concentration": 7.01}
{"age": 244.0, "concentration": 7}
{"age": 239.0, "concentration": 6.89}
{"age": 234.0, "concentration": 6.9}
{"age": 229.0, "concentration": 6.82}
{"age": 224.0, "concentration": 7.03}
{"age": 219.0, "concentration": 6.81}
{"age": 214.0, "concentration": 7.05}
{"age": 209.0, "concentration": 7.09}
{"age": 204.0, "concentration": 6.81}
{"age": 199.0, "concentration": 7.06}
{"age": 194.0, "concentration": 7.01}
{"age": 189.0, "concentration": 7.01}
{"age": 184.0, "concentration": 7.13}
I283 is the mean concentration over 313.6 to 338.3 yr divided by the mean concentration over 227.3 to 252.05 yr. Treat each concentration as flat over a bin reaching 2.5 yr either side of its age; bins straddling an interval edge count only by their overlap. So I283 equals 1.0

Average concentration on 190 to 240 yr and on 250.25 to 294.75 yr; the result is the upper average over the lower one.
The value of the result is 1.0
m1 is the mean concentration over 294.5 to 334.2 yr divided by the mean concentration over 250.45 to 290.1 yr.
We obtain 0.9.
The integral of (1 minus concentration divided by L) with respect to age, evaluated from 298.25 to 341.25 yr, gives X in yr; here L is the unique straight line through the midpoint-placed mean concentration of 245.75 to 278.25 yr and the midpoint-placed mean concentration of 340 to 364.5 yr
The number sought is 2.5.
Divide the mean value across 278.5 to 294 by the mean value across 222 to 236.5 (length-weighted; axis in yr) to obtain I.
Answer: 1.06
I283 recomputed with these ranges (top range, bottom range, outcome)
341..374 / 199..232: 0.96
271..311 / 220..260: 0.95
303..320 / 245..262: 0.88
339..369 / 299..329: 1.06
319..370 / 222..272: 0.96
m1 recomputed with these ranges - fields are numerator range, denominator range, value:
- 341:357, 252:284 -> 0.94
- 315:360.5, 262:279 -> 0.95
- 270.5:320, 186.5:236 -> 0.96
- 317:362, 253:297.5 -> 0.94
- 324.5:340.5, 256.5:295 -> 0.94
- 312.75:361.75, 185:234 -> 0.97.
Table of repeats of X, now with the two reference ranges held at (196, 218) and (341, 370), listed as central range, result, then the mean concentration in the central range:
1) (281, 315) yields 1.52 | 6.5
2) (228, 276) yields -0.71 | 7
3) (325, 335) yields -0.12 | 6.82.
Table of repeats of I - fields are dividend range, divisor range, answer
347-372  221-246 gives 0.98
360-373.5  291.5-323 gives 1.06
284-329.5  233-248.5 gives 0.95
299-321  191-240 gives 0.88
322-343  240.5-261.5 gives 0.96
